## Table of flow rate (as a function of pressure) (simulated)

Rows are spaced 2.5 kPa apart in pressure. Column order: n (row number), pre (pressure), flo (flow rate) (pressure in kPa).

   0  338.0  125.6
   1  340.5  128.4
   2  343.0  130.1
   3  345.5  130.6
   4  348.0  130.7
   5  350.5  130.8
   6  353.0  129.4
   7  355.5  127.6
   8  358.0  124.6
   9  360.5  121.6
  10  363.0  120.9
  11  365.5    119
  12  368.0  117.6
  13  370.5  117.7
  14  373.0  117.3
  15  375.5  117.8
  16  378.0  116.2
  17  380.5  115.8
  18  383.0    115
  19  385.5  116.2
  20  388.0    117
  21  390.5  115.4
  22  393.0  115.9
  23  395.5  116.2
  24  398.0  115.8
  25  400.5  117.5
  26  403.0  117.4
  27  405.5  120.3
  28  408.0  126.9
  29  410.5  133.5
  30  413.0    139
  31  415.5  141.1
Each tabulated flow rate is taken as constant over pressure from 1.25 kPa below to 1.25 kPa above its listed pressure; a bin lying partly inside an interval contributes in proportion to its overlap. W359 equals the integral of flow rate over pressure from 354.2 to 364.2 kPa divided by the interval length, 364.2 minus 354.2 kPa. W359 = 124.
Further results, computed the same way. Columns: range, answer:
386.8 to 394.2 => 116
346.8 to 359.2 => 129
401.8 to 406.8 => 119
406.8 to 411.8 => 130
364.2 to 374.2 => 118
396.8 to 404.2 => 117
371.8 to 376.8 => 118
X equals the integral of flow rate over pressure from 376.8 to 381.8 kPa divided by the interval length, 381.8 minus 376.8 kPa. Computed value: 116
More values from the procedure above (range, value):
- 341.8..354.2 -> 130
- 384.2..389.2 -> 117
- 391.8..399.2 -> 116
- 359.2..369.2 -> 120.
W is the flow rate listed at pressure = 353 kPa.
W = 129.4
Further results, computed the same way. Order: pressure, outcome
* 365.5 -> 119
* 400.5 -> 117.5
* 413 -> 139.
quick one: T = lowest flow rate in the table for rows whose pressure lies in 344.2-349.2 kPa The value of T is 130.6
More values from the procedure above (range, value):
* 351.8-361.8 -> 121.6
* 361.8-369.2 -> 117.6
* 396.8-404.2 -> 115.8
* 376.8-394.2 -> 115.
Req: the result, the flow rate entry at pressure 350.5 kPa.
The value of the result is 130.8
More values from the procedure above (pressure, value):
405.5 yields 120.3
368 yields 117.6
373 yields 117.3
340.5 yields 128.4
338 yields 125.6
